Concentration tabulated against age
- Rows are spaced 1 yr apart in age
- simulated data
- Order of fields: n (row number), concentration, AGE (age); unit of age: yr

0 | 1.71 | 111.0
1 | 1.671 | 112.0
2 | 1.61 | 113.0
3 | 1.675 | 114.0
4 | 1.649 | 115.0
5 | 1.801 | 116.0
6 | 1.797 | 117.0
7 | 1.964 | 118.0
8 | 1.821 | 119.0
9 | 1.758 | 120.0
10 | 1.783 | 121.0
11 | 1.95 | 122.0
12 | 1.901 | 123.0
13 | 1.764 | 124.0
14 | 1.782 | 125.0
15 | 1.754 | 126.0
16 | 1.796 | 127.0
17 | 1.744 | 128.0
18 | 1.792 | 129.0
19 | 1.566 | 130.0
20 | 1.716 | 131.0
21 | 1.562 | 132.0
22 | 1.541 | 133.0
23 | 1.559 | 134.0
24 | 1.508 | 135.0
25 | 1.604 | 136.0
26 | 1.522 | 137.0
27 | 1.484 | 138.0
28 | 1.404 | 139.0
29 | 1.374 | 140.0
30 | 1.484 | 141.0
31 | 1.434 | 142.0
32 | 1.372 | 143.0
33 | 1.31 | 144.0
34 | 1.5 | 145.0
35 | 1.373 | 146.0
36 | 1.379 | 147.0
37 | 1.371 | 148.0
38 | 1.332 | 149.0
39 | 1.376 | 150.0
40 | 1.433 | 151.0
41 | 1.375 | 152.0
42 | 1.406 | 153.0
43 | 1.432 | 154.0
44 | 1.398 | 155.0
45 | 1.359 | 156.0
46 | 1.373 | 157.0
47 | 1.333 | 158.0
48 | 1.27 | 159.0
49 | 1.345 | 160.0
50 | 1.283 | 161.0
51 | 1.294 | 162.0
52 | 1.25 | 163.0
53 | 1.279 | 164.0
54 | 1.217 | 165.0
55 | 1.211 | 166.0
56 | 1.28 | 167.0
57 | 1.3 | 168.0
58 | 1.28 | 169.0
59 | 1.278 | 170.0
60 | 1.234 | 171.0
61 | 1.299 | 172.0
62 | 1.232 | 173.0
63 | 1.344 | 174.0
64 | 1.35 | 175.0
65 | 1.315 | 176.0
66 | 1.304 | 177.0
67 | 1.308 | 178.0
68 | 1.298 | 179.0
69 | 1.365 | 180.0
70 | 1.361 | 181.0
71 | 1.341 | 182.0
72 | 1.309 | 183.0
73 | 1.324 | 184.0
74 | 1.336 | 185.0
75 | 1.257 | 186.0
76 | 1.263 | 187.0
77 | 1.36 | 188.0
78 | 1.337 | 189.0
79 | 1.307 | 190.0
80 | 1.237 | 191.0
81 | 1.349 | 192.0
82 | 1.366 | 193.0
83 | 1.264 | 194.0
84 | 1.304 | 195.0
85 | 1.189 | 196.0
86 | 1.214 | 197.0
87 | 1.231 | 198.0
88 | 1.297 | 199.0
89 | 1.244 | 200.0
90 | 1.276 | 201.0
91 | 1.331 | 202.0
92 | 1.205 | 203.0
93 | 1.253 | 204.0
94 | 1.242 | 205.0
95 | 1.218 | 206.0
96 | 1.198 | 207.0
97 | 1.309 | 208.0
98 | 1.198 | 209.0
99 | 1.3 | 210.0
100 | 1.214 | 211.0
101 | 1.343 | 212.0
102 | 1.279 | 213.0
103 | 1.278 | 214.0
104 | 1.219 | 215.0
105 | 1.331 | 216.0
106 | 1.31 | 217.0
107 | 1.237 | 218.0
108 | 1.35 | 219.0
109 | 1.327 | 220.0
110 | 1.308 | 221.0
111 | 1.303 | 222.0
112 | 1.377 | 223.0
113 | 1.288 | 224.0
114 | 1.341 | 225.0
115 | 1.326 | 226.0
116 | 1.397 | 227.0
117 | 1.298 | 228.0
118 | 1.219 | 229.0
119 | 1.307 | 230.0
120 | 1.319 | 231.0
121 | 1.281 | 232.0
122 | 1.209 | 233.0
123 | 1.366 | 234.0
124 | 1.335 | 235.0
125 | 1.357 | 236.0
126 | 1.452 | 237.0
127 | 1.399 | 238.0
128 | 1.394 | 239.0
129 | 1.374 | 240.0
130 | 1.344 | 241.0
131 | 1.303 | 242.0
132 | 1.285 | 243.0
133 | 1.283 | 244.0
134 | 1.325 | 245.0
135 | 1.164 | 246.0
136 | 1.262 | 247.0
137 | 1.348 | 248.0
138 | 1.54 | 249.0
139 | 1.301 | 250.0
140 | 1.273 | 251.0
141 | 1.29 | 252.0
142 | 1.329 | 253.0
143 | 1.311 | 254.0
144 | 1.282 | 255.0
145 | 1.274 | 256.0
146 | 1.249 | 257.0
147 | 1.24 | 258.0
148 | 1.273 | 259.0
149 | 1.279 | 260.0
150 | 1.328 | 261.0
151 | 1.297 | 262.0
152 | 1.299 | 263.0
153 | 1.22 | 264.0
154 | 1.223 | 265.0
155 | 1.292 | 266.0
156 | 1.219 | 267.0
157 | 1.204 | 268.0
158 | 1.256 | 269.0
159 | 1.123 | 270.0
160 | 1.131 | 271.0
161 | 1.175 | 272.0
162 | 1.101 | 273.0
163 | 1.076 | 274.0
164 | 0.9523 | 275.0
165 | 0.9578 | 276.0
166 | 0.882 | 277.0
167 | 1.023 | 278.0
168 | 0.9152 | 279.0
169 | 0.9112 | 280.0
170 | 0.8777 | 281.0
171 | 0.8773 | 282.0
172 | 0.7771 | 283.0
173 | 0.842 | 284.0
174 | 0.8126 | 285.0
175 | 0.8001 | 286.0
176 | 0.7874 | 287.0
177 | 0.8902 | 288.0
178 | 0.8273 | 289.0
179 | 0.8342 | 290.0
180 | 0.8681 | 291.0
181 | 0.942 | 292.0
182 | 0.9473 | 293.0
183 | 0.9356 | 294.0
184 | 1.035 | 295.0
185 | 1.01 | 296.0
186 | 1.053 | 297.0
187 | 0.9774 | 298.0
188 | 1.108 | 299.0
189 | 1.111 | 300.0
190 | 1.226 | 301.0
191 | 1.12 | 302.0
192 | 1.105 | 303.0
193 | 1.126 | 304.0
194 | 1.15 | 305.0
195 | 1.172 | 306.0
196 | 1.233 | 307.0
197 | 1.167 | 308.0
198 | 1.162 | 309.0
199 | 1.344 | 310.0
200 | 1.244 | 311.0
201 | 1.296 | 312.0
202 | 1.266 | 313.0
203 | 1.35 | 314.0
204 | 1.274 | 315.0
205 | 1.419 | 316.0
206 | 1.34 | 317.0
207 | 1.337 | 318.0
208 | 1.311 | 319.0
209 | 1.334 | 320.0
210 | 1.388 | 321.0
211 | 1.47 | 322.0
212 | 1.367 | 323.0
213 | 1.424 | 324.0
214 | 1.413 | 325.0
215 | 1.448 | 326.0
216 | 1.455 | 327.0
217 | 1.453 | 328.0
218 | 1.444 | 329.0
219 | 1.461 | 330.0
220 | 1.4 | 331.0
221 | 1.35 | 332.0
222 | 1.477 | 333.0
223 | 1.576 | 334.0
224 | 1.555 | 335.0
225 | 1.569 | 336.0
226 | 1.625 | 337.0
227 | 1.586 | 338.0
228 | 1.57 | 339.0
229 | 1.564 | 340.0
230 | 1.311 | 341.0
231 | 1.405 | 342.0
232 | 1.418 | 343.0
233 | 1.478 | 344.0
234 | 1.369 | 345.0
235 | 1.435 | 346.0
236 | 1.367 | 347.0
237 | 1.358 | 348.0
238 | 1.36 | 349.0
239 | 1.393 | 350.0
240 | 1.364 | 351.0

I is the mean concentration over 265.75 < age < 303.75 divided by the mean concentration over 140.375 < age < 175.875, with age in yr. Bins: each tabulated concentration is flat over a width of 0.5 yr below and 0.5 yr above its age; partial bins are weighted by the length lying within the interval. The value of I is 0.75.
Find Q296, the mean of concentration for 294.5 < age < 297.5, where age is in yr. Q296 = 1.03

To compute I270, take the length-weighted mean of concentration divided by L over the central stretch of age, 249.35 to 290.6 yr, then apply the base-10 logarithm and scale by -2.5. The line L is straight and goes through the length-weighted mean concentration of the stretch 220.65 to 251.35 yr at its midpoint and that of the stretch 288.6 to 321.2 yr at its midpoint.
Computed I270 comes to 0.13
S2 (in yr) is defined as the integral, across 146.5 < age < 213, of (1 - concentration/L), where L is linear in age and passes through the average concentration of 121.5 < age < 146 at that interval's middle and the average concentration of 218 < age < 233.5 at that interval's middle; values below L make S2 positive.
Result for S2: 6.9 yr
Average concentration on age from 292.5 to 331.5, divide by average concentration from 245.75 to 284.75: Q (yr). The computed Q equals 1.08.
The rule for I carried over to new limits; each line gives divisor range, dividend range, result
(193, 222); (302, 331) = 1.04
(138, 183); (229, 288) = 0.89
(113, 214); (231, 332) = 0.85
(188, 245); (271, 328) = 0.86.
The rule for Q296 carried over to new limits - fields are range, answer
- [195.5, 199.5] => 1.23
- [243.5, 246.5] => 1.26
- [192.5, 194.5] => 1.31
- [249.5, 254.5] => 1.3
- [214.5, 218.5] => 1.27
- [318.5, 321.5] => 1.34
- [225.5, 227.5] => 1.36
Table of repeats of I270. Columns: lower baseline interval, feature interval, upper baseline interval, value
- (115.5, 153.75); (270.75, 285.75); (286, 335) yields 0.330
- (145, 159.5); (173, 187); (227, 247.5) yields 0.031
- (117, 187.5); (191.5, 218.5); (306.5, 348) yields 0.135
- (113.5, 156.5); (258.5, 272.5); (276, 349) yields 0.065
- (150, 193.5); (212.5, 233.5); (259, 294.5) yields -0.109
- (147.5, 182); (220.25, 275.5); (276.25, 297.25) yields -0.237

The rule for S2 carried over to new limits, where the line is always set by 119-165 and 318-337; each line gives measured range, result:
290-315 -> 5.67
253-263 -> 1.23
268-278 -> 2.62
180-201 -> 2.70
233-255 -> 2.07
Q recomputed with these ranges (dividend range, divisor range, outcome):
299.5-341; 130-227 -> 1.02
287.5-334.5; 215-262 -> 0.93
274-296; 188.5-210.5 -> 0.71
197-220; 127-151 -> 0.85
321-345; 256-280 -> 1.27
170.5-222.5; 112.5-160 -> 0.82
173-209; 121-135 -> 0.75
